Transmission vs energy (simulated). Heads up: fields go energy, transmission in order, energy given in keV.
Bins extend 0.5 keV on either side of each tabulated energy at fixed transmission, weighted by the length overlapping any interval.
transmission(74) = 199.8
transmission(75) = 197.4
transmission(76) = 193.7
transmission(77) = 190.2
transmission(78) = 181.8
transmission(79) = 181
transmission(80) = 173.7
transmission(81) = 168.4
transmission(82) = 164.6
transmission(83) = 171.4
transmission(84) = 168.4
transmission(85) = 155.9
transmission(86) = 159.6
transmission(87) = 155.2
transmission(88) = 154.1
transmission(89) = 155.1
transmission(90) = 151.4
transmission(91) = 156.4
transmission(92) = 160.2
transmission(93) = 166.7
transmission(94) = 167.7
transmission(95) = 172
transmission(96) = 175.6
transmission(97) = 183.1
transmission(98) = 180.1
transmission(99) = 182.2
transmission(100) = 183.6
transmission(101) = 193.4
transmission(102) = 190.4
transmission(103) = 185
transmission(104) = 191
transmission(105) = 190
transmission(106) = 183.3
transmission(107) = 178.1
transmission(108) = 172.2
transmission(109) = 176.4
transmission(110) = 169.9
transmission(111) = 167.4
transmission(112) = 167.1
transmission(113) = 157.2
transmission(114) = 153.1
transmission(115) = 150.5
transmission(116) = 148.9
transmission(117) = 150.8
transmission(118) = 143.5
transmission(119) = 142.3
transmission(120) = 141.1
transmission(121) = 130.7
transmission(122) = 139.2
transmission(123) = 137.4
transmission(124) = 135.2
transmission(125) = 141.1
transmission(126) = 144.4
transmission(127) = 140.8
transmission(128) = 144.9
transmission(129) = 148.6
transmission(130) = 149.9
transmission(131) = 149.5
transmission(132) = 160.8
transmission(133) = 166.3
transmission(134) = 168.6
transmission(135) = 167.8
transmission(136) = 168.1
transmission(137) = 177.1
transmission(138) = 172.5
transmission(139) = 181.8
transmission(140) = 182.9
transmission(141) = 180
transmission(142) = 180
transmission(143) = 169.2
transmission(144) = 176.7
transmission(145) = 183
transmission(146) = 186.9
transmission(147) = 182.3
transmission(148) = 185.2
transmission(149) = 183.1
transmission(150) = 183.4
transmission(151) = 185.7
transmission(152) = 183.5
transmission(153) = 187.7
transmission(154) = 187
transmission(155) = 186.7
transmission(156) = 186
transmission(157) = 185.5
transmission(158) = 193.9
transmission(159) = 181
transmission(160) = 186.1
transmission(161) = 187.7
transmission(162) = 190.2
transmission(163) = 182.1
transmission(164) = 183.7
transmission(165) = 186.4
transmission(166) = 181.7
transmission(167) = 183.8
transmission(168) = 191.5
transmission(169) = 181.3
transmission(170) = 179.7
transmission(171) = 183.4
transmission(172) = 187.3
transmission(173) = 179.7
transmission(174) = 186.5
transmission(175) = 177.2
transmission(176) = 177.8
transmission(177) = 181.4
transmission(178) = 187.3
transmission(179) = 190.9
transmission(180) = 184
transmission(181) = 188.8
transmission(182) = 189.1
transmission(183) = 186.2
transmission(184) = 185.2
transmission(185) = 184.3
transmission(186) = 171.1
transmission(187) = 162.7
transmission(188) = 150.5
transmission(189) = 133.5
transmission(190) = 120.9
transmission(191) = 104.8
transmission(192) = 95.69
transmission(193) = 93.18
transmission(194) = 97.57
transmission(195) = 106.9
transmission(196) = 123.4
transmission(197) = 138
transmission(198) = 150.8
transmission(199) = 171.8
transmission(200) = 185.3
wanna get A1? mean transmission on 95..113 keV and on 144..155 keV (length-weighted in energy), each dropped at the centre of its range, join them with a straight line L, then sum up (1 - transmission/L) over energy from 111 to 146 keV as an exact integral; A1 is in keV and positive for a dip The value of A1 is 4.7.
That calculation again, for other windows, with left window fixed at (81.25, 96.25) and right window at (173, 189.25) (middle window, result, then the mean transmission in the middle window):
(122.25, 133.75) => 1.46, 147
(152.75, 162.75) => -0.75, 187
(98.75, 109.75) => -1.27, 184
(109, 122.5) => 1.21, 152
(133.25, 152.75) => -0.83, 179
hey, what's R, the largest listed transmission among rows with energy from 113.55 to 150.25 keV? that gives 186.9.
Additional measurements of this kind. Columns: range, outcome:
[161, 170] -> 191.5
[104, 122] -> 191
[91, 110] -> 193.4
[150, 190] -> 193.9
